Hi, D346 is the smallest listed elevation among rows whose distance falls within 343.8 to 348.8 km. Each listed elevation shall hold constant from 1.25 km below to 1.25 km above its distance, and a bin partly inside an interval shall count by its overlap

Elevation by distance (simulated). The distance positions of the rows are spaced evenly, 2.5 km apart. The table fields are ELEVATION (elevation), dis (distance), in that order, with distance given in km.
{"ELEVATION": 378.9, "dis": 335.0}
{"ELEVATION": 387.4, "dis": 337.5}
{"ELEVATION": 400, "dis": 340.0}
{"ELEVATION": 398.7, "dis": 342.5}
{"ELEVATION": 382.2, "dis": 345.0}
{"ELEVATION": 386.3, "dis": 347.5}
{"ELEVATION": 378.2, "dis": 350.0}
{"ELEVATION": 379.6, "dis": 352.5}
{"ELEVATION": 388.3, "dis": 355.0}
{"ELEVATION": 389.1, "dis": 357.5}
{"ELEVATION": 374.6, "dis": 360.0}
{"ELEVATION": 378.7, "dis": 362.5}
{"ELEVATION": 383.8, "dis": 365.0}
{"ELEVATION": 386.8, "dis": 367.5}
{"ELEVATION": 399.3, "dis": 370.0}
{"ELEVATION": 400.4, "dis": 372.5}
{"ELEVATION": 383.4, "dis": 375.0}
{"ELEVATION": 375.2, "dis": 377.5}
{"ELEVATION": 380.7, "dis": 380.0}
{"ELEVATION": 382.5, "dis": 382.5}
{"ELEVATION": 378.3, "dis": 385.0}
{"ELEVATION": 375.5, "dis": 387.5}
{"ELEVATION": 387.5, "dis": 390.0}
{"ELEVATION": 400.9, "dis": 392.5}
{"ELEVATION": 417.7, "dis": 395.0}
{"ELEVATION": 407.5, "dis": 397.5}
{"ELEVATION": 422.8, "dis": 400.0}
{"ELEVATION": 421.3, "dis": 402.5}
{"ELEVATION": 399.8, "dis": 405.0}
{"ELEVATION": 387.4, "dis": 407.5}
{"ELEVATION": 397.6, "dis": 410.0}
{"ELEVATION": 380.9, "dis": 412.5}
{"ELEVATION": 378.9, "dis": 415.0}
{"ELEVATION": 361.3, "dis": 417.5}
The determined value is 382.2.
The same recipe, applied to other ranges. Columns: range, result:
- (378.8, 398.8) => 375.5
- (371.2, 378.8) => 375.2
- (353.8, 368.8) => 374.6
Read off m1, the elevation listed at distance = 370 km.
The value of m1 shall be 399.3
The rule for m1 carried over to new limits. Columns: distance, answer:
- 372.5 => 400.4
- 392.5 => 400.9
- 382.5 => 382.5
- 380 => 380.7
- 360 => 374.6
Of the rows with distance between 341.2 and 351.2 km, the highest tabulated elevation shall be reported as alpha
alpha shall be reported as 398.7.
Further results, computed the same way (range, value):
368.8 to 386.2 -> 400.4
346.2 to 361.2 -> 389.1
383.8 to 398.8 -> 417.7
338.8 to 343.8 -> 400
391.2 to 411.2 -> 422.8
